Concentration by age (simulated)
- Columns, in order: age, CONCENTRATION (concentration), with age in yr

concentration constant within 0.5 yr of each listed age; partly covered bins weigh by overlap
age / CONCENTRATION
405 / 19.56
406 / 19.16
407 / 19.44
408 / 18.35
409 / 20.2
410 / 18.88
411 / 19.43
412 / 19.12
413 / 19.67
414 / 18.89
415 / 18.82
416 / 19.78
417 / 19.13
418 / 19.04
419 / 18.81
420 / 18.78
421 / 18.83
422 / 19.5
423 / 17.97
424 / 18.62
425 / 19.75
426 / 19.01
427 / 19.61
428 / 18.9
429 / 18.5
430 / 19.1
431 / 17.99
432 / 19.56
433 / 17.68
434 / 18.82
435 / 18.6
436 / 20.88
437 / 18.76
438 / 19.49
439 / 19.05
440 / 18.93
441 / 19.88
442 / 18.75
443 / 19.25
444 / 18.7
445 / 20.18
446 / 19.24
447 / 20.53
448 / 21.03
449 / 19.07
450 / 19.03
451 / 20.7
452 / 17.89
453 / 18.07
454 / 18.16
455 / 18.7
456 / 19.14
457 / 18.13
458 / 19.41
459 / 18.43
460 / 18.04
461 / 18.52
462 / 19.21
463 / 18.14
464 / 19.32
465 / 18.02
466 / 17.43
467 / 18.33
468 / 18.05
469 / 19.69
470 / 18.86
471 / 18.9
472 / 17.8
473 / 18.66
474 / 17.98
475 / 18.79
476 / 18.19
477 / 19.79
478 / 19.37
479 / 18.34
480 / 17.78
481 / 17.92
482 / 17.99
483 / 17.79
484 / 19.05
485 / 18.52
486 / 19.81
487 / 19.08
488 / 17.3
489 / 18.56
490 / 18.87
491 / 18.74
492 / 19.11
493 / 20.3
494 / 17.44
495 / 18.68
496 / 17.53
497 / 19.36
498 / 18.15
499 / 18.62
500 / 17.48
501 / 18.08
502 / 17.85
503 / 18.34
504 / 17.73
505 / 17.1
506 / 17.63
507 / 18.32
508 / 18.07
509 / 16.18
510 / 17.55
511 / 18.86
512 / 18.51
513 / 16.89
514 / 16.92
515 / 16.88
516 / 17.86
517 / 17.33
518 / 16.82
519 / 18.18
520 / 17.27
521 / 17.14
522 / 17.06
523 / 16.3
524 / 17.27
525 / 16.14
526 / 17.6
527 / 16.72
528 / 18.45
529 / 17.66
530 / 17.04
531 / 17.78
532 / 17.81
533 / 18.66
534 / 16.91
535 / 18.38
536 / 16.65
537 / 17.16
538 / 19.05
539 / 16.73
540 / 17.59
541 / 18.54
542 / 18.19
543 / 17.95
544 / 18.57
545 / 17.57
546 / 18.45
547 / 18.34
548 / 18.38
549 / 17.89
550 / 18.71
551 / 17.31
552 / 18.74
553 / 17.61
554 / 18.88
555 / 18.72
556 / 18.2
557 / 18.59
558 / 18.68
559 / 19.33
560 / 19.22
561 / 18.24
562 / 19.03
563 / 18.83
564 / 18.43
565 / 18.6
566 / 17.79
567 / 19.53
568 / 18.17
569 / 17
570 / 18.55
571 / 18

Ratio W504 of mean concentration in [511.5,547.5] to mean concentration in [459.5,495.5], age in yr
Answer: 0.9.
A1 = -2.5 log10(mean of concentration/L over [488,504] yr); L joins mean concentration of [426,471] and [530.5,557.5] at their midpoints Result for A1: 0.01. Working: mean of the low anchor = 18.9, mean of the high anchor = 18.1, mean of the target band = 18.4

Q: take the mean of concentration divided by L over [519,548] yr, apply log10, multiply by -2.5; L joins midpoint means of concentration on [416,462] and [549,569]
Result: 0.06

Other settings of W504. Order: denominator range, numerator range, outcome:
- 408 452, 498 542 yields 0.92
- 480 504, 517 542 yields 0.95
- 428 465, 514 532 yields 0.91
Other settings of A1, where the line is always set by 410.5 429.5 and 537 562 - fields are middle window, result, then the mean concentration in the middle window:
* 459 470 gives 0.02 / 18.5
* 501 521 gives 0.06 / 17.6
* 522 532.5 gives 0.07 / 17.3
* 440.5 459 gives -0.02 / 19.2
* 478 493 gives 0.01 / 18.6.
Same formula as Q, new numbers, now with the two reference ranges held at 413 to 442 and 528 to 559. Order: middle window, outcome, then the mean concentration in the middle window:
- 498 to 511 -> 0.035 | 17.8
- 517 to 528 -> 0.068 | 17.1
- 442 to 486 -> -0.002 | 18.8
